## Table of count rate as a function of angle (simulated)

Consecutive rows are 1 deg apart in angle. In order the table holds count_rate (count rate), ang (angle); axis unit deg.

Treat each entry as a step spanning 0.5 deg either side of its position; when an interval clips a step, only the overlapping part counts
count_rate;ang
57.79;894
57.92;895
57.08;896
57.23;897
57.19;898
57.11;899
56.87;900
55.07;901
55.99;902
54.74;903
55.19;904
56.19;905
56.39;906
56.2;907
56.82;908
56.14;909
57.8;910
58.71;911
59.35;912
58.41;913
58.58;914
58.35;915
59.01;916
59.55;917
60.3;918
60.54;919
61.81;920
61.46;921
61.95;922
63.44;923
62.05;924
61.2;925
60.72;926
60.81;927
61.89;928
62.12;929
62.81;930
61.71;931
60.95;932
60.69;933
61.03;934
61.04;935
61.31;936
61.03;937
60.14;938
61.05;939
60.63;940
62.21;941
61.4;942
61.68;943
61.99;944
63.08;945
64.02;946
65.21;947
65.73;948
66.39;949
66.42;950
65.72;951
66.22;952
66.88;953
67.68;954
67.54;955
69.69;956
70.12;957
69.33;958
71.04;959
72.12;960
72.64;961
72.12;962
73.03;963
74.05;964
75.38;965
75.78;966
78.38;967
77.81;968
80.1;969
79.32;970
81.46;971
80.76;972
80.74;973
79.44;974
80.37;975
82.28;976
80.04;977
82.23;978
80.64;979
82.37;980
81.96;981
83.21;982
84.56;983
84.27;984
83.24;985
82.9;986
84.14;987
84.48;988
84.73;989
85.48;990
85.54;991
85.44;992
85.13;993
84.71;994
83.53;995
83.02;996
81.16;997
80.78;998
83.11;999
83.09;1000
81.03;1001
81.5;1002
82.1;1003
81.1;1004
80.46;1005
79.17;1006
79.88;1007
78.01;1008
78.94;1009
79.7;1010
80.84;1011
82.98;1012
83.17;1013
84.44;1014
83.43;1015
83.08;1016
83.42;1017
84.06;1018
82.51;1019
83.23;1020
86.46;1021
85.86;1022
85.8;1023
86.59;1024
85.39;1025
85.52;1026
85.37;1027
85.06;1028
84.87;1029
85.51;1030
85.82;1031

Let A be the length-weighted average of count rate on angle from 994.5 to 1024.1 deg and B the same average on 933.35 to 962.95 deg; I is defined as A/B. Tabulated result 1.26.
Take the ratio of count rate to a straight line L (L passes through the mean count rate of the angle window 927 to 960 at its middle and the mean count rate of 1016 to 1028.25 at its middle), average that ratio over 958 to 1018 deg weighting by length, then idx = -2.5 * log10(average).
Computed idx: -0.07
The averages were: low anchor 64.1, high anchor 84.9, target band 80.8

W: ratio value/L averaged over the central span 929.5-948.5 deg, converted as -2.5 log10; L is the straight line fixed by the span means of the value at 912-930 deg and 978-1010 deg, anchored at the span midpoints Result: 0.07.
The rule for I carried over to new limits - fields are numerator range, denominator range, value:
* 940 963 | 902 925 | 1.14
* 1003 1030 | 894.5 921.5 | 1.44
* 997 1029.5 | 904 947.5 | 1.37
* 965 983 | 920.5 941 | 1.31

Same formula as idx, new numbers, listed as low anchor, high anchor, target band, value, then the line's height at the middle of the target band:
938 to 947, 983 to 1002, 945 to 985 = -0.043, 71.8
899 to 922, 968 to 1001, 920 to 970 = 0.054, 69.4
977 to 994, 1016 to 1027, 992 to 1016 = 0.031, 84.3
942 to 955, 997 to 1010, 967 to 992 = -0.115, 73.9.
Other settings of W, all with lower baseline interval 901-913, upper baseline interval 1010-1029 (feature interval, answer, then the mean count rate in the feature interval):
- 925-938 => 0.02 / 61.3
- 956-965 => -0.03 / 71.9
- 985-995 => -0.10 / 84.6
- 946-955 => 0.02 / 66.2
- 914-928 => -0.01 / 60.8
